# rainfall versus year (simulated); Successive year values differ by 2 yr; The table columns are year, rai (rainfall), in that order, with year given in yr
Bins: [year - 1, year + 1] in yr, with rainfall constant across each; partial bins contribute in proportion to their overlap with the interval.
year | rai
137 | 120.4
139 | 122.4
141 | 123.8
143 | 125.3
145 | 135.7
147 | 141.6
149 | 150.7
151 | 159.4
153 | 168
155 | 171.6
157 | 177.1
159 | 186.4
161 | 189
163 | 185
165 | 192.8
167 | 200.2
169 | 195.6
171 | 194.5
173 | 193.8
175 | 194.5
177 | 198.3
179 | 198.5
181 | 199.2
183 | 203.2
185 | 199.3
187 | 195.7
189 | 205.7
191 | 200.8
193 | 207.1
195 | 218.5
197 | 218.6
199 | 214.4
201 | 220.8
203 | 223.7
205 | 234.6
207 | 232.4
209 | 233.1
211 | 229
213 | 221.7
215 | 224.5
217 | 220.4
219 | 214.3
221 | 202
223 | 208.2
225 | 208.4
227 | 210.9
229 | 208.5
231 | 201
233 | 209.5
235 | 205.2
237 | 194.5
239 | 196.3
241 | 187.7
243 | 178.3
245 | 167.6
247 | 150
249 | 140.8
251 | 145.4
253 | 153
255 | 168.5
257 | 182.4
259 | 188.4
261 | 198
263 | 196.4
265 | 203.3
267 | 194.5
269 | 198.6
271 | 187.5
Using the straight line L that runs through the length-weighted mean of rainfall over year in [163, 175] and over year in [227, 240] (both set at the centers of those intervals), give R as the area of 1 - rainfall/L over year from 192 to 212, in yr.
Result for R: -2.4 yr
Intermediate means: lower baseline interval 194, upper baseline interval 203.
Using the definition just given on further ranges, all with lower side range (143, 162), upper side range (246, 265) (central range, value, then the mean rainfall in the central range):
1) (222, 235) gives -2.99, 208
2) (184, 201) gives -4.37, 208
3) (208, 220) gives -4.04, 224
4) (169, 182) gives -2.54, 196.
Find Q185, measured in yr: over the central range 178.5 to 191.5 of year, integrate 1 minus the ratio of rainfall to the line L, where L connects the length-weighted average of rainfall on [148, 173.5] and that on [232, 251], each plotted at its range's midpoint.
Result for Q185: -1.40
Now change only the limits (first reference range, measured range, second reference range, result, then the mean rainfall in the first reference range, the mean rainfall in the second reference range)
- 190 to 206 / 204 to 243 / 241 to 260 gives -4.0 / 217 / 165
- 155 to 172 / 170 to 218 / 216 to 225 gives -2.6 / 189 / 211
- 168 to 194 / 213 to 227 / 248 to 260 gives -2.6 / 199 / 163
